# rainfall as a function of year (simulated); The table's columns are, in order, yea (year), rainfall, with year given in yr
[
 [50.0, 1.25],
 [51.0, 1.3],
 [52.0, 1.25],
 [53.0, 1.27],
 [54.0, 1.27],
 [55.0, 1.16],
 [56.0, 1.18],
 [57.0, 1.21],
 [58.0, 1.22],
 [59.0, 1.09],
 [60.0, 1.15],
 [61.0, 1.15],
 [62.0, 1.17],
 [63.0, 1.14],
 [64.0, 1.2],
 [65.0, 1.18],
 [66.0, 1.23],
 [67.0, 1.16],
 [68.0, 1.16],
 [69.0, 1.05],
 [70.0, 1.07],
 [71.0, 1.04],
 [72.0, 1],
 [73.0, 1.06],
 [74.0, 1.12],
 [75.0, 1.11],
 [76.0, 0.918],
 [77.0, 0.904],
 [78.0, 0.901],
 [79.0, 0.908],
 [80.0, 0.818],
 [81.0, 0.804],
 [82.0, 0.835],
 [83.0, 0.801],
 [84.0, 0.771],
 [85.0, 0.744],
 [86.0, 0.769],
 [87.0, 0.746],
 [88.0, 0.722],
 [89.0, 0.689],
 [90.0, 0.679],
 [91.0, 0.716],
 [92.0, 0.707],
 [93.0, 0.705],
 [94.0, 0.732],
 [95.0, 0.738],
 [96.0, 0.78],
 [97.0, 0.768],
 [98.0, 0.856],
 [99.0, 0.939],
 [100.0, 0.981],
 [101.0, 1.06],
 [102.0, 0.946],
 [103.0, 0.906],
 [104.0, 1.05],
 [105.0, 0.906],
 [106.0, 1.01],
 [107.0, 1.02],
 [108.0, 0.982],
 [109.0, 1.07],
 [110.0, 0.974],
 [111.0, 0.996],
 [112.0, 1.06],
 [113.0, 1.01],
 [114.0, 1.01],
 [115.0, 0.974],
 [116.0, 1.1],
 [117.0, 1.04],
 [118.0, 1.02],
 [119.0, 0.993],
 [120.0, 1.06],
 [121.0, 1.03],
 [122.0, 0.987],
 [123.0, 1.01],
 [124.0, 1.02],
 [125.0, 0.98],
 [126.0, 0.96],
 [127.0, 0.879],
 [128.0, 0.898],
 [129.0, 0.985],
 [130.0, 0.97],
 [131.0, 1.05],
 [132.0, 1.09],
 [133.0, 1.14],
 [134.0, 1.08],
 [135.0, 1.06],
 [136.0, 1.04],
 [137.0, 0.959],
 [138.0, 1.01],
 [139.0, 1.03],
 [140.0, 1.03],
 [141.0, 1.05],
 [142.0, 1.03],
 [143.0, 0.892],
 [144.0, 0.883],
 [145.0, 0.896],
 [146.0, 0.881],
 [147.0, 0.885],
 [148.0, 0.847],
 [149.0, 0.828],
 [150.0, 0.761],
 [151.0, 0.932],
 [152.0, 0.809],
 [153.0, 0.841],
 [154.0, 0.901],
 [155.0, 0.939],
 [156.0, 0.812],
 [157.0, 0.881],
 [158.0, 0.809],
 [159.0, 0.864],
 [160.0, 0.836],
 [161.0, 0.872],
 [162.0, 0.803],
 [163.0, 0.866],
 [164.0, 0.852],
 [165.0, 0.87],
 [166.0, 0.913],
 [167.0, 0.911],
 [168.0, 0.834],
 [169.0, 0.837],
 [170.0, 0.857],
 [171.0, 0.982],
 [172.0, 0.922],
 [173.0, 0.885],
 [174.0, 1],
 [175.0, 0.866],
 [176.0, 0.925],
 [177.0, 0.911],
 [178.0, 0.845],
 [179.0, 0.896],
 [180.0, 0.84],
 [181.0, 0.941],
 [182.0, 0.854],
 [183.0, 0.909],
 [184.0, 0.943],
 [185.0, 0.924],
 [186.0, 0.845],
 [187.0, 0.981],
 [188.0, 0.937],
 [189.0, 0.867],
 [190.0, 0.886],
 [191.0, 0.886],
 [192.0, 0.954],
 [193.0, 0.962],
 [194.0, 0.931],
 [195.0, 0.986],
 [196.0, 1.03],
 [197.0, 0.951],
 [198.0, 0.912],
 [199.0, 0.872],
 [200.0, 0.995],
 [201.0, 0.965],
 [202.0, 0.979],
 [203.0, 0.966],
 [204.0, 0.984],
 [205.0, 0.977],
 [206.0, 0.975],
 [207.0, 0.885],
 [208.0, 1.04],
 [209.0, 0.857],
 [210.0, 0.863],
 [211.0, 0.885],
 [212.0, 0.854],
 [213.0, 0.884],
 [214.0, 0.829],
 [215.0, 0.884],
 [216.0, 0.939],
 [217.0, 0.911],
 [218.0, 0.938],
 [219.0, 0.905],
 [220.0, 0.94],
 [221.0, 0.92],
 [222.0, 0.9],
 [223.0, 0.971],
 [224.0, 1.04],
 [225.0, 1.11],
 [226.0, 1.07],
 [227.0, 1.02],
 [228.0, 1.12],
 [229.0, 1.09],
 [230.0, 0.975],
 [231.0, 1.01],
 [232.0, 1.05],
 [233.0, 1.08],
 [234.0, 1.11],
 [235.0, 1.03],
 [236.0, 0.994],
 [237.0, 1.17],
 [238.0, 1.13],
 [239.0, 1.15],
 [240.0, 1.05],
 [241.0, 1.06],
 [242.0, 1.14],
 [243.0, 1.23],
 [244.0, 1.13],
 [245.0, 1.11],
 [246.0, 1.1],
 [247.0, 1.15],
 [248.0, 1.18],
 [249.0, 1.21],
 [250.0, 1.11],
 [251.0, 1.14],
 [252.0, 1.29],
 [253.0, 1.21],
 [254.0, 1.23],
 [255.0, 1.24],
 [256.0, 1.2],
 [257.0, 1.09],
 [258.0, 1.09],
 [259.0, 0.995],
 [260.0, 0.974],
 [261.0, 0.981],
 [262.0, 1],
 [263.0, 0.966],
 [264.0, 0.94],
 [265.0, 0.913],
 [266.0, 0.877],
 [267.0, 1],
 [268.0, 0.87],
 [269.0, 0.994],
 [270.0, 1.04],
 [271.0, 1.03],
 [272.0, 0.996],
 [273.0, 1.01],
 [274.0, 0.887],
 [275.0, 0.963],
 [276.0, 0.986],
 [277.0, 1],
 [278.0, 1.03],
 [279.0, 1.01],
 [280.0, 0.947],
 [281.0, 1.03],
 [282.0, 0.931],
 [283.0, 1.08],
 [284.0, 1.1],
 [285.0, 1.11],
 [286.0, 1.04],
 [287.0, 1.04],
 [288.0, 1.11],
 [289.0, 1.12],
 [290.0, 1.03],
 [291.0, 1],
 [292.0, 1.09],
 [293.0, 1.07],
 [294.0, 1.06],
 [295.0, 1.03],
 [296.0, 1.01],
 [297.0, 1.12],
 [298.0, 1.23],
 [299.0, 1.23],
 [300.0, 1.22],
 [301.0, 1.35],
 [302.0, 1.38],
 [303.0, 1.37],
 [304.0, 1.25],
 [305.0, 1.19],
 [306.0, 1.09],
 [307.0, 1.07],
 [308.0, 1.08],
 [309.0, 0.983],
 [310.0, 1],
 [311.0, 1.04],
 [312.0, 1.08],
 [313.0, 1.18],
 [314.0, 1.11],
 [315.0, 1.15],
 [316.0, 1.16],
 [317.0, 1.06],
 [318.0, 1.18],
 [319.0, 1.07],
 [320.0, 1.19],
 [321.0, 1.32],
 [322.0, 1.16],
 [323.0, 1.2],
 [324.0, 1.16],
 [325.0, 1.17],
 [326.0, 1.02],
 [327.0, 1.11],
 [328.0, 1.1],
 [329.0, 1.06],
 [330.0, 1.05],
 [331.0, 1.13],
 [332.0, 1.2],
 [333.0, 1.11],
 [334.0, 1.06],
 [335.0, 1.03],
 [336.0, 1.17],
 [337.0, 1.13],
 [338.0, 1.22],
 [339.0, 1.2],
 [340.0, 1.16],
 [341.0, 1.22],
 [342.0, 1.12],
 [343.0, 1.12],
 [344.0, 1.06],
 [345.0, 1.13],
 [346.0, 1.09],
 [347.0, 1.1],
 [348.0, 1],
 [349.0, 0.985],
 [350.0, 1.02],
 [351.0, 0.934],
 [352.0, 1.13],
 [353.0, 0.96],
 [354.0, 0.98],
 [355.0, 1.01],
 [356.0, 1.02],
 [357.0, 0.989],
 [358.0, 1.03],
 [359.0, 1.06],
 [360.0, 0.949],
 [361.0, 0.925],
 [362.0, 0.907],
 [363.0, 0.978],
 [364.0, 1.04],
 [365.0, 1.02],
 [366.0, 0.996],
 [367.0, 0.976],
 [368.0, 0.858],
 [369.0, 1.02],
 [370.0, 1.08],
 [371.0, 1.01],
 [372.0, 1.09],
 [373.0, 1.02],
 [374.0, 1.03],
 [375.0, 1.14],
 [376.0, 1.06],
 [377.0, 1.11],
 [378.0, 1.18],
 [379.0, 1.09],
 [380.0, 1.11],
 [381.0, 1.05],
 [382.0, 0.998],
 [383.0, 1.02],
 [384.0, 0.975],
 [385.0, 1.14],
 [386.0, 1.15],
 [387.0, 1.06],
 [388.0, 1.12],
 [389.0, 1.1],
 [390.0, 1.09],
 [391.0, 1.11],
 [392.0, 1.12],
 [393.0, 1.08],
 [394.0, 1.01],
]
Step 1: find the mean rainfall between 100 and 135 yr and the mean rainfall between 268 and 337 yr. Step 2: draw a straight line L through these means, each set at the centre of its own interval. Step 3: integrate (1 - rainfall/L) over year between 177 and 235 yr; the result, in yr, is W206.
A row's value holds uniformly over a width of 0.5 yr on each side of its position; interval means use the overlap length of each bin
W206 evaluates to 5.6 yr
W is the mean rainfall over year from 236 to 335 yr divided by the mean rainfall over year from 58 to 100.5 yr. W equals 1.17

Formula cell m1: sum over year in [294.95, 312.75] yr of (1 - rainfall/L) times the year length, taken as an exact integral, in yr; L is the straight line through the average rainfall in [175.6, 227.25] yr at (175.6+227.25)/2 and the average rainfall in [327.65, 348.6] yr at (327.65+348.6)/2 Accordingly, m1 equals -1.4 yr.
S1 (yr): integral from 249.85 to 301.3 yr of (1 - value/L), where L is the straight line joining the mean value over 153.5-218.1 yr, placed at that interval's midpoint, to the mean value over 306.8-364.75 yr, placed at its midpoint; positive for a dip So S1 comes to -2.24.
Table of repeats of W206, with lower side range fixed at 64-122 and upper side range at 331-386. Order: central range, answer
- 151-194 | 3.8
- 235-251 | -1.9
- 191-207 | 0.5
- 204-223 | 1.5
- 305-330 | -1.8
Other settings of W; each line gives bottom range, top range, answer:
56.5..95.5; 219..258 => 1.15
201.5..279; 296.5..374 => 1.07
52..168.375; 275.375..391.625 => 1.13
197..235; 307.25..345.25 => 1.16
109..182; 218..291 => 1.12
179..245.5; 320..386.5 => 1.10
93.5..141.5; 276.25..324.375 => 1.13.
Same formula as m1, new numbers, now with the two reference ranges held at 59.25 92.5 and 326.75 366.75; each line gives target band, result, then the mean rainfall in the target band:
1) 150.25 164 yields 1.80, 0.857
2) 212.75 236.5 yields 0.55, 0.989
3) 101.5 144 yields -1.48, 1.01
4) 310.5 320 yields -0.63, 1.12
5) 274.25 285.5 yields 0.23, 1.01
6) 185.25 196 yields 0.76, 0.928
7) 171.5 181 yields 0.88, 0.901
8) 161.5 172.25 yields 1.24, 0.876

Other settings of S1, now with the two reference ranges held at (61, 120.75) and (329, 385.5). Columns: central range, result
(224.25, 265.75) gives -3.3 yr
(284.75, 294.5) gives -0.3 yr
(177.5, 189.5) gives 1.1 yr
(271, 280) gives 0.3 yr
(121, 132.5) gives -0.3 yr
